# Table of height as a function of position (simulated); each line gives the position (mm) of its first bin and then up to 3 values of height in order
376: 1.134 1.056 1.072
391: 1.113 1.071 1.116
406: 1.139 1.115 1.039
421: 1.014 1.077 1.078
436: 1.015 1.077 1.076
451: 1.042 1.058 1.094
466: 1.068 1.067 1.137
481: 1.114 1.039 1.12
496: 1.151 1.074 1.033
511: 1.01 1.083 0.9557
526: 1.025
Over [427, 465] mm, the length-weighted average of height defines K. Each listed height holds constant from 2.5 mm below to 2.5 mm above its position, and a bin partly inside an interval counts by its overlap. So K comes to 1.06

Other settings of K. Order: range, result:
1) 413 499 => 1.07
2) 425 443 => 1.06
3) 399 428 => 1.08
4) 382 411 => 1.1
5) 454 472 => 1.07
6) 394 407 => 1.11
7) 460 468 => 1.08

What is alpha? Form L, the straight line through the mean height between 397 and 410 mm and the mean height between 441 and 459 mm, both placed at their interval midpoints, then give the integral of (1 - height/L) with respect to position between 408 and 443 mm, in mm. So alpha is 1.0 mm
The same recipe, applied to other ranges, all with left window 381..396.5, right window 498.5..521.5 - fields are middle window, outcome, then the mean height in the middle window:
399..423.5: -0.22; 1.08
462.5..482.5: -0.84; 1.1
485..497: -0.70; 1.11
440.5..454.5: -0.03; 1.06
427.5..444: 0.10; 1.06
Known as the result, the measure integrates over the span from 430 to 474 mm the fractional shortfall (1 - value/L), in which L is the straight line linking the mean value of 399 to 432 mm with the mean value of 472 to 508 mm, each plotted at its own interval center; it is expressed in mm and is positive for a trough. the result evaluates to 1.0 mm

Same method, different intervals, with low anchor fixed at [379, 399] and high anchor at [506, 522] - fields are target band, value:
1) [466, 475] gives -0.30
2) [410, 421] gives 0.11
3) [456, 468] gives -0.34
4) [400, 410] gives -0.51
